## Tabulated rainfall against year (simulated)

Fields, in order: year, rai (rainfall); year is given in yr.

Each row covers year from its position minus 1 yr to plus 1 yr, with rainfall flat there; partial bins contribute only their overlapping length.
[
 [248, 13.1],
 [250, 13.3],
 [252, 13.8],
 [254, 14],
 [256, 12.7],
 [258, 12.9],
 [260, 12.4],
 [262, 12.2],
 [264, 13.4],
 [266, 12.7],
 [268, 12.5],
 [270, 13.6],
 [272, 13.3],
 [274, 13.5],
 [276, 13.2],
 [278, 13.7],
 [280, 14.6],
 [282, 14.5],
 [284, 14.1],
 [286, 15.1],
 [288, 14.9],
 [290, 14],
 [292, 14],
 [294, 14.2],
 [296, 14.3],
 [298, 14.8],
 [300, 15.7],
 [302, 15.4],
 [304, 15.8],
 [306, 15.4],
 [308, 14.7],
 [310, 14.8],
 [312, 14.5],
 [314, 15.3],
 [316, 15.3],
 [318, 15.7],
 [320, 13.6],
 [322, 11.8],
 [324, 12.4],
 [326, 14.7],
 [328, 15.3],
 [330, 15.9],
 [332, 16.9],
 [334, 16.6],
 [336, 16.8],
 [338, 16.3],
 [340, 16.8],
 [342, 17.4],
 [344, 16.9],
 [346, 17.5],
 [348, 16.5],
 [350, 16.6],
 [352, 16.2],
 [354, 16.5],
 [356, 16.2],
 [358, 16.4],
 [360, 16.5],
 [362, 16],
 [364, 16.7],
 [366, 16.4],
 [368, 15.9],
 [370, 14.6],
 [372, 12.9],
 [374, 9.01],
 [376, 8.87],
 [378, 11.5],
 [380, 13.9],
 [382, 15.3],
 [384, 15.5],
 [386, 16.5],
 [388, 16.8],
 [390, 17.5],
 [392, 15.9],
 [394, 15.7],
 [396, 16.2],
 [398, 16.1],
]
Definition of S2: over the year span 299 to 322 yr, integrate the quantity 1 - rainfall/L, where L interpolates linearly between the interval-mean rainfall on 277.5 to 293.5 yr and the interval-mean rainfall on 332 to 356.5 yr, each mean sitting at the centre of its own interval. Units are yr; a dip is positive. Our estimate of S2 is 0.6 yr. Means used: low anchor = 14.4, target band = 15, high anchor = 16.7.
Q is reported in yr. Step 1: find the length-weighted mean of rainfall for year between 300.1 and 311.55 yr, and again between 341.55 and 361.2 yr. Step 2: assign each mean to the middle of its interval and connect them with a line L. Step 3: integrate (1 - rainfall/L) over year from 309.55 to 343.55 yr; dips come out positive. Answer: 1.2 yr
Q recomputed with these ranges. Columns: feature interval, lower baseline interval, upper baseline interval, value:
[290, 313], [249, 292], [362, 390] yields -1.8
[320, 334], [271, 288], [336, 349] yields 1.4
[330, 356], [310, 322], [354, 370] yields -1.9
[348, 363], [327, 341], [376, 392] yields -0.6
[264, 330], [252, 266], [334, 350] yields 1.9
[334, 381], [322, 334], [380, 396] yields 0.2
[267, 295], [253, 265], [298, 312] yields 0.2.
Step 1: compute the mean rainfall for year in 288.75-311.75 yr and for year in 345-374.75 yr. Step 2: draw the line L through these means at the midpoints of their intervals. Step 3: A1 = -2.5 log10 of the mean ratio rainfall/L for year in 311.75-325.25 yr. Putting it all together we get 0.07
